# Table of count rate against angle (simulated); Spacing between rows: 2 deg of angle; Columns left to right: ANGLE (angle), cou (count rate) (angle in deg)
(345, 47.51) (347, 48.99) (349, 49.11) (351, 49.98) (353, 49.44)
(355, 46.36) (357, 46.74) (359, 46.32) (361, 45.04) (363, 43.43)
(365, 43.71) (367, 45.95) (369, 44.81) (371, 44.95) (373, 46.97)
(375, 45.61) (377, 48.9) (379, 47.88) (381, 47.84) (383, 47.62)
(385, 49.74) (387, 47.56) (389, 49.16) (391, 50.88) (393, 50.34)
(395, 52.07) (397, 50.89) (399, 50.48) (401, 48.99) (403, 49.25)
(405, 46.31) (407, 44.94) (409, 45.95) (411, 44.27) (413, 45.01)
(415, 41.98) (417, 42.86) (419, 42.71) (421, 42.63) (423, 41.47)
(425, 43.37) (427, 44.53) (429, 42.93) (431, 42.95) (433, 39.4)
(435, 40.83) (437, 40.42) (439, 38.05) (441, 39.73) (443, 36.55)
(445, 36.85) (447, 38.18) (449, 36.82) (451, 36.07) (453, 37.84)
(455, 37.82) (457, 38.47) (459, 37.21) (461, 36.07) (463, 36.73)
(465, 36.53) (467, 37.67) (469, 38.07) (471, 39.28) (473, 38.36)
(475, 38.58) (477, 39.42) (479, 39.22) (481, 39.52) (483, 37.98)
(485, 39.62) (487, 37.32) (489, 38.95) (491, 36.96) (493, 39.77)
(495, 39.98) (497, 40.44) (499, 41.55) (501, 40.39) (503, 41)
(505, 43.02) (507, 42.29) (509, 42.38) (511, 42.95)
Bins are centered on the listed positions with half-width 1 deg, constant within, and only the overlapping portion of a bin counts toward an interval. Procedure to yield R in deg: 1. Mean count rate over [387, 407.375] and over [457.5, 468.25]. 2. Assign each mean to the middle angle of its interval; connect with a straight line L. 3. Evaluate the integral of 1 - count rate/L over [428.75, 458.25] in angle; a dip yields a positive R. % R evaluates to 1.4 deg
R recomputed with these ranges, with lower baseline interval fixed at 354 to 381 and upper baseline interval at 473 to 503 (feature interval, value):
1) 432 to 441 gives 0.5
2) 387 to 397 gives -1.3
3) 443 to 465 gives 2.2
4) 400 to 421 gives -0.7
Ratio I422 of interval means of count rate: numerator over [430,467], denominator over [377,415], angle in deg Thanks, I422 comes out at 0.8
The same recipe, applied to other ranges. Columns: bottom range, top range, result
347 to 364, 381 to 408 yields 1.04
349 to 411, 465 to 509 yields 0.83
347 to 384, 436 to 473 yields 0.81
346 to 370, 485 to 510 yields 0.86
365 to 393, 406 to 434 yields 0.91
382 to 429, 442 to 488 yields 0.81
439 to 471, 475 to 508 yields 1.06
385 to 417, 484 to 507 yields 0.84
